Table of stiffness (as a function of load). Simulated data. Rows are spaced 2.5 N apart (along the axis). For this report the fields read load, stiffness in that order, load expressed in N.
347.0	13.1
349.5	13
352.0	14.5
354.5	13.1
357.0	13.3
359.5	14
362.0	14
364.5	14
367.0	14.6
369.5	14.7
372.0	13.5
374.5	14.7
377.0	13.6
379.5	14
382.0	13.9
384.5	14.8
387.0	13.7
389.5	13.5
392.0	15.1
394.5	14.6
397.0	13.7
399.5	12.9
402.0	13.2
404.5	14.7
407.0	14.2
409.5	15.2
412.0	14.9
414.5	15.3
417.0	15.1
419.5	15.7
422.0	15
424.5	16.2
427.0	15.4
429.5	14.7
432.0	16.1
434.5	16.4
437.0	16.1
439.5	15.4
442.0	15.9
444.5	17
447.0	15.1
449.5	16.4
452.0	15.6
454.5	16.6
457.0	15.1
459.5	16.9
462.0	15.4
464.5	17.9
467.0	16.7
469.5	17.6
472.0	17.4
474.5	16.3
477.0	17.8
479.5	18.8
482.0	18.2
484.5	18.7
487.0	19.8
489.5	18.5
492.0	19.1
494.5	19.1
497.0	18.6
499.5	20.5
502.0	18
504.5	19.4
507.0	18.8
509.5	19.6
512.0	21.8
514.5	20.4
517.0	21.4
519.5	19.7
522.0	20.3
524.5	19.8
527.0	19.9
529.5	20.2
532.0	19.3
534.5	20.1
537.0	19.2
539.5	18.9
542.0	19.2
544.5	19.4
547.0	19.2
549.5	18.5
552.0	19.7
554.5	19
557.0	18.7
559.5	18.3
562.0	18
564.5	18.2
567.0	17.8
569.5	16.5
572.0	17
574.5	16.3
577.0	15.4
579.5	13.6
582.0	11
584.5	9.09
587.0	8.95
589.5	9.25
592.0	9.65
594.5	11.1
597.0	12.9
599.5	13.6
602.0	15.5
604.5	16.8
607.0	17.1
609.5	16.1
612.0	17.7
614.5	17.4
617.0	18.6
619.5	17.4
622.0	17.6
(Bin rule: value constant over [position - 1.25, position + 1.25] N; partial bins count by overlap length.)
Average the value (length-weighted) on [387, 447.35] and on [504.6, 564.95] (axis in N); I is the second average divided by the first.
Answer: 1.30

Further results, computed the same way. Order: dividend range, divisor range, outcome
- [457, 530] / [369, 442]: 1.28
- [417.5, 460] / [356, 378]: 1.13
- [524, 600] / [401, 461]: 1.06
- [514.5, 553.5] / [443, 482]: 1.17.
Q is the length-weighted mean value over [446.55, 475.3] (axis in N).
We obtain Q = 16.5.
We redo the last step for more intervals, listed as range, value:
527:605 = 16.2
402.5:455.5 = 15.5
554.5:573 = 17.9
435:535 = 18.2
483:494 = 19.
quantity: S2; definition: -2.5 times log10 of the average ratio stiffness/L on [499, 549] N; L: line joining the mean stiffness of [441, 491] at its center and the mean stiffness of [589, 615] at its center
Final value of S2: -0.233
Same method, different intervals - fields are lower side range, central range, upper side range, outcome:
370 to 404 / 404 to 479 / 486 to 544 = 0.03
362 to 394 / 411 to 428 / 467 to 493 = 0.03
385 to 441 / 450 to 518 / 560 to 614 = -0.24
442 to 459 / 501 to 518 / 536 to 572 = -0.14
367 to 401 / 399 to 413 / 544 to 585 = 0.01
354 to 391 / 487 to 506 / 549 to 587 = -0.23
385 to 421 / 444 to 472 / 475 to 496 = 0.05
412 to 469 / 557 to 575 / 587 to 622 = -0.17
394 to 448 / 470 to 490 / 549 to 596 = -0.20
